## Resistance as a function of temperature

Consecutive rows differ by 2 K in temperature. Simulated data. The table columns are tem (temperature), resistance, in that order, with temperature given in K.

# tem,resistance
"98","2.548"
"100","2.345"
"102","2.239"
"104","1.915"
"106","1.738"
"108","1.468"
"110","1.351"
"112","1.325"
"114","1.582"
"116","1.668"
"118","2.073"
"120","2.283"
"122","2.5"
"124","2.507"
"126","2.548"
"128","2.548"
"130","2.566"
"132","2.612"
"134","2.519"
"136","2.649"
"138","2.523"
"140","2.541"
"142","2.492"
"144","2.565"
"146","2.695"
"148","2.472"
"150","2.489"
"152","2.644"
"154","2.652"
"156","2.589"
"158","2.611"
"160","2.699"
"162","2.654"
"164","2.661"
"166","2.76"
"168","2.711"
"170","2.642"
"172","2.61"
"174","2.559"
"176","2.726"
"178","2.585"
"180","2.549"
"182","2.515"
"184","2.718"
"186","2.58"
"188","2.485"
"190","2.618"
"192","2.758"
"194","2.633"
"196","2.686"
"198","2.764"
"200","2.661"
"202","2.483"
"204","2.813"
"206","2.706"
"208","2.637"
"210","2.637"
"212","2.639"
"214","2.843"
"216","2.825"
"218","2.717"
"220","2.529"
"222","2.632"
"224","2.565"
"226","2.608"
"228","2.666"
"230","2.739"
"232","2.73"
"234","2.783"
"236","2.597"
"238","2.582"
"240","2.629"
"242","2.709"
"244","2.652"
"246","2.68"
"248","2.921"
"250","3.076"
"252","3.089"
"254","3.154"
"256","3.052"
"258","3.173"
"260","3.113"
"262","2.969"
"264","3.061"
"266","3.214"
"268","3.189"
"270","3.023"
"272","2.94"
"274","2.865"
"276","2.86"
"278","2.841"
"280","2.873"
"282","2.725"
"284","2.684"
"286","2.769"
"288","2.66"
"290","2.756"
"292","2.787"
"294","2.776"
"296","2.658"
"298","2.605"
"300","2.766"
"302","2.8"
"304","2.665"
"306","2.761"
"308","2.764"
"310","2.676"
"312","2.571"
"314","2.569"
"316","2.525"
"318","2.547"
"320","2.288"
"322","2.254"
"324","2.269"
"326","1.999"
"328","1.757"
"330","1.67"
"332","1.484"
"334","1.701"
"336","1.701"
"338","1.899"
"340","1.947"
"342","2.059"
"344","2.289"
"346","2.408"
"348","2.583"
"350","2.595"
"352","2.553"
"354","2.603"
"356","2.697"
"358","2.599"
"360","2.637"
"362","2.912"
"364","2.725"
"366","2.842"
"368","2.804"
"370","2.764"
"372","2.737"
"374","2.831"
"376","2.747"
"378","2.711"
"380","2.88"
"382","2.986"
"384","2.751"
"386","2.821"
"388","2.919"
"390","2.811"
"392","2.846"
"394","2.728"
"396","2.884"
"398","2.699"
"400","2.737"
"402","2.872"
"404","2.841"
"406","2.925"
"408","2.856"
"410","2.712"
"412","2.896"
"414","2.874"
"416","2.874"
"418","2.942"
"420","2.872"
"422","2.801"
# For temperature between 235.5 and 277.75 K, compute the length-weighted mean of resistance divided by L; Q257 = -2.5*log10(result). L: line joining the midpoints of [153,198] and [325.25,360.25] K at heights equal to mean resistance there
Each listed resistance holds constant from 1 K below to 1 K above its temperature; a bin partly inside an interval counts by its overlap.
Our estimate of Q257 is -0.21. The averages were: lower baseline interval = 2.64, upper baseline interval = 2.17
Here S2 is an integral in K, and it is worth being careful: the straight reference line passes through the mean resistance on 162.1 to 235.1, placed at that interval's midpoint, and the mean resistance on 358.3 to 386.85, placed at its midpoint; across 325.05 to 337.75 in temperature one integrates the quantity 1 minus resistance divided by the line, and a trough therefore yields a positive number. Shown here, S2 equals 4.7 K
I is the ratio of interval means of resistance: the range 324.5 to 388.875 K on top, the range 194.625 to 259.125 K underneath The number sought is 0.89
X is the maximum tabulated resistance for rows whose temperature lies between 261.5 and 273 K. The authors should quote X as 3.214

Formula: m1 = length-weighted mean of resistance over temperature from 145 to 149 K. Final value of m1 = 2.58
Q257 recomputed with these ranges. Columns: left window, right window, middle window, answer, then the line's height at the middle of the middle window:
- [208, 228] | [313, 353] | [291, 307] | -0.182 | 2.31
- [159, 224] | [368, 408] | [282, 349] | 0.155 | 2.76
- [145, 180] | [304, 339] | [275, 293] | -0.197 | 2.31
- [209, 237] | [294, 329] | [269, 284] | -0.115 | 2.57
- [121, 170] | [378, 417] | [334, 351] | 0.277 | 2.78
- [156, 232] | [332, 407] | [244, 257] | -0.128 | 2.64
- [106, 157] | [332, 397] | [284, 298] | -0.097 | 2.49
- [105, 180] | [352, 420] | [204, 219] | -0.086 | 2.51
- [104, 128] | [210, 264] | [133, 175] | -0.181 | 2.21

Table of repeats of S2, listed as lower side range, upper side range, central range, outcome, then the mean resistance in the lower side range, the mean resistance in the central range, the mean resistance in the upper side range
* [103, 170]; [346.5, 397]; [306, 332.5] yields 3.7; 2.36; 2.29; 2.76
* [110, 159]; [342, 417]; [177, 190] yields -0.6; 2.38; 2.58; 2.75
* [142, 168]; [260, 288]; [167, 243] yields 2.6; 2.62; 2.65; 2.92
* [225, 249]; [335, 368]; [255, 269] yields -2.5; 2.69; 3.11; 2.45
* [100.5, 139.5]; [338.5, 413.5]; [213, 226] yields -1.7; 2.15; 2.68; 2.7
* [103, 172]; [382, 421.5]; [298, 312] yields -0.3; 2.36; 2.72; 2.84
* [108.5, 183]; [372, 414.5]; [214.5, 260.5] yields -3.6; 2.44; 2.79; 2.82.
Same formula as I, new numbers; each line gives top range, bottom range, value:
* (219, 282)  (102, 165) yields 1.23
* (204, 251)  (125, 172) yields 1.04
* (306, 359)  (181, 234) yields 0.86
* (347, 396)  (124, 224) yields 1.05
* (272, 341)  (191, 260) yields 0.89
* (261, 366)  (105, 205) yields 1.04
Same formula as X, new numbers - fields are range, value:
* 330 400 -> 2.986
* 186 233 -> 2.843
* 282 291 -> 2.769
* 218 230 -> 2.739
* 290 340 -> 2.8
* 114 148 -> 2.695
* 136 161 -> 2.699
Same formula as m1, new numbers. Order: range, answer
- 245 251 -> 2.89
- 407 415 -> 2.83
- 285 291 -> 2.73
